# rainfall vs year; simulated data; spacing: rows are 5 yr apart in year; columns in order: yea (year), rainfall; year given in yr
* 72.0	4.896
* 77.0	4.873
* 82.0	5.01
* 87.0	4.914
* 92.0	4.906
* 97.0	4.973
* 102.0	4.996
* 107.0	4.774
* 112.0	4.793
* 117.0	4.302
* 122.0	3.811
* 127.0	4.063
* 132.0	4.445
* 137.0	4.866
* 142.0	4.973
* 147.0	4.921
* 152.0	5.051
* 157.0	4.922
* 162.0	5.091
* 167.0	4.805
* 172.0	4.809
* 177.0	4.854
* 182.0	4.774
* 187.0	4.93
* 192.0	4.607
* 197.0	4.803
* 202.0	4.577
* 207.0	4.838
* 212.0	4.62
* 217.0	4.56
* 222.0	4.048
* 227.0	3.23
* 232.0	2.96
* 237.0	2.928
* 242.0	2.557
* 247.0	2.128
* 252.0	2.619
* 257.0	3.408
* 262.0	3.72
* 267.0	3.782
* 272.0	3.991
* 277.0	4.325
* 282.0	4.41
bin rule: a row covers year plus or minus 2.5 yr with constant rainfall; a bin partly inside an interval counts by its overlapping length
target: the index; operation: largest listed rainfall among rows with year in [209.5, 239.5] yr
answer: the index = 4.62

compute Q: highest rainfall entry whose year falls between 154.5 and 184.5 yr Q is 5.091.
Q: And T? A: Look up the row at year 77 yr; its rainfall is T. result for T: 4.873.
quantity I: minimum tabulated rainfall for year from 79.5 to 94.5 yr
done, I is 4.906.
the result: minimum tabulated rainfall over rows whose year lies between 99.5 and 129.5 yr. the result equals 3.811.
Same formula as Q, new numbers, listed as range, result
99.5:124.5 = 4.996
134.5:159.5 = 5.051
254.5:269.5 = 3.782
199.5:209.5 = 4.838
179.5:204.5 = 4.93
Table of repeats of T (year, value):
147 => 4.921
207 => 4.838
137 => 4.866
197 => 4.803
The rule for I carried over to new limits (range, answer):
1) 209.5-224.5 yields 4.048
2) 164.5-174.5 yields 4.805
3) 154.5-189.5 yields 4.774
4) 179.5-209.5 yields 4.577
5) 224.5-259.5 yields 2.128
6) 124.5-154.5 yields 4.063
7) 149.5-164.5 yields 4.922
